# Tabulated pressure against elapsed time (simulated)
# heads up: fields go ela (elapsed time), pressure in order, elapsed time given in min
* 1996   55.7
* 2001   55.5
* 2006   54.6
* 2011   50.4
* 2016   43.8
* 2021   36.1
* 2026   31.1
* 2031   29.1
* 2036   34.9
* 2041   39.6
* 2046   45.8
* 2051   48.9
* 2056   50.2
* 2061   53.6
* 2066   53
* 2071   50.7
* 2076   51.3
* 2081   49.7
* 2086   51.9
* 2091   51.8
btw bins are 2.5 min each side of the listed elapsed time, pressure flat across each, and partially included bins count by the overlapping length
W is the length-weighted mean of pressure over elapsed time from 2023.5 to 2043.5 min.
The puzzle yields 33.7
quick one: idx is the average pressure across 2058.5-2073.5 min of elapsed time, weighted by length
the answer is 52.4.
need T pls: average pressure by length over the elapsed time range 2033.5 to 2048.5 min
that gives 40.1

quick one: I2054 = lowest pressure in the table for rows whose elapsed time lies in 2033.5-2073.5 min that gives 34.9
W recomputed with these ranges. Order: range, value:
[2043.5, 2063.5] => 49.6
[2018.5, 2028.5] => 33.6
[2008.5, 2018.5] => 47.1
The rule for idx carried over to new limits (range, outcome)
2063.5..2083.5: 51.2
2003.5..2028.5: 43.2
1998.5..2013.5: 53.5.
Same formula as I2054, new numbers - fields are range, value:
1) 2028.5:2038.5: 29.1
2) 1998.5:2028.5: 31.1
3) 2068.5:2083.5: 49.7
